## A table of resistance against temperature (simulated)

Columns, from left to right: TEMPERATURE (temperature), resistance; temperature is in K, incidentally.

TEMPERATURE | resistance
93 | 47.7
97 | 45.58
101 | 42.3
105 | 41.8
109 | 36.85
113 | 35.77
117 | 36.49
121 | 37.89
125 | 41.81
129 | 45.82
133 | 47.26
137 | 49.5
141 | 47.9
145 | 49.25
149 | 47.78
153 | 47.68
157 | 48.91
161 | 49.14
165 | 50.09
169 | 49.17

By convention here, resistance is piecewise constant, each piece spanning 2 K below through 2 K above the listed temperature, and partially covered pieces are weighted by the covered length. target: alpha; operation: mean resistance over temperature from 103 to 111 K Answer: 39.3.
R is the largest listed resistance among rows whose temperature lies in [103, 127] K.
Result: 41.81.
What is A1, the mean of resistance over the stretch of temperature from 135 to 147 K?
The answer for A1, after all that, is 48.9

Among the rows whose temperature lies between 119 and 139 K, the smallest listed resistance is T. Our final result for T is 37.89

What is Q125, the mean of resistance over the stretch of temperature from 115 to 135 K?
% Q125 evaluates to 41.9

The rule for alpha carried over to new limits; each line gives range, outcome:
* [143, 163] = 48.6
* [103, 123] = 37.8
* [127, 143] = 47.6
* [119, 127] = 39.9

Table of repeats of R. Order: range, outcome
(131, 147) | 49.5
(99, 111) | 42.3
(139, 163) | 49.25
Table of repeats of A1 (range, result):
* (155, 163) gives 49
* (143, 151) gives 48.5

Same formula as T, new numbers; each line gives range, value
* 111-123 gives 35.77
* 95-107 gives 41.8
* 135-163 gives 47.68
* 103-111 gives 36.85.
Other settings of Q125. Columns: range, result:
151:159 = 48.3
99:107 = 42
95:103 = 43.9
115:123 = 37.2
